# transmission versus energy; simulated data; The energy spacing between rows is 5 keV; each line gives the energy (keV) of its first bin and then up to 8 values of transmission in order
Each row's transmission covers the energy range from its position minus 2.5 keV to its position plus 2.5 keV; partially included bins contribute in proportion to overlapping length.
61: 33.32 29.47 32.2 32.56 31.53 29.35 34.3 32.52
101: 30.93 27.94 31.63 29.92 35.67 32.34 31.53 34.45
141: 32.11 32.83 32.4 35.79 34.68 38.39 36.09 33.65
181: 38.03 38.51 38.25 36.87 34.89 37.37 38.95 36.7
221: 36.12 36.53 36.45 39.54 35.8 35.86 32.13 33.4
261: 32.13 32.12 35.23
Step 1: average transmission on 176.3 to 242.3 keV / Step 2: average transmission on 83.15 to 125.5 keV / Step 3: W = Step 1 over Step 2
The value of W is 1.18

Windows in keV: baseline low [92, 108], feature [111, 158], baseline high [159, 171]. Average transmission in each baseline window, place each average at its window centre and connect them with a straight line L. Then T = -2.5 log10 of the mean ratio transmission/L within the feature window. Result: 0.03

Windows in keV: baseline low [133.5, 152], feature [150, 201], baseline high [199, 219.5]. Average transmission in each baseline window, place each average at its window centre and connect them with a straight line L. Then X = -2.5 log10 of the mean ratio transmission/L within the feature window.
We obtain -0.04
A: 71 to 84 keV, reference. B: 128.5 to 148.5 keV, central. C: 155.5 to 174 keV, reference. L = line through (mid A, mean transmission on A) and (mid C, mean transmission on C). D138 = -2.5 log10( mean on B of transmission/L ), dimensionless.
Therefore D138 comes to 0.071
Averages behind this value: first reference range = 32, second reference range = 36.2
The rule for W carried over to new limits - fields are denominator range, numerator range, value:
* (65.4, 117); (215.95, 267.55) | 1.13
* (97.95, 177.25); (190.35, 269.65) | 1.08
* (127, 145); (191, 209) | 1.12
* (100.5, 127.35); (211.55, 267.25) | 1.13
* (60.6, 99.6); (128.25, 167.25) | 1.07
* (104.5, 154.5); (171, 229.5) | 1.14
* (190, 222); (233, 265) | 0.94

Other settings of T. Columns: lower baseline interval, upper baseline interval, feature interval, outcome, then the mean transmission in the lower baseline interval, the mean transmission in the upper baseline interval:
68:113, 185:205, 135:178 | 0.015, 31.4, 37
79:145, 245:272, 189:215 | -0.140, 31.9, 33.2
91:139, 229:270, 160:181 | -0.092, 32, 34.7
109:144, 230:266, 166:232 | -0.092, 32.5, 34.8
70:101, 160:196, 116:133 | 0.042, 32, 36.9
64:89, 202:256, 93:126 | 0.024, 31.1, 36.4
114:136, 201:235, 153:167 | -0.050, 32.7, 37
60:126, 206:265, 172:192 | -0.083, 31.6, 35.8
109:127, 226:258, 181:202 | -0.093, 32.4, 35.6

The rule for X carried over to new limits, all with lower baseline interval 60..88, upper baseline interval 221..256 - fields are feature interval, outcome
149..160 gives -0.02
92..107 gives 0.03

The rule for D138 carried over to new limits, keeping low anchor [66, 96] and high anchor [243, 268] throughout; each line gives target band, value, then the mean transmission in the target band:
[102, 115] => 0.07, 29.9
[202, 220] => -0.14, 37.3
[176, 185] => -0.13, 36.9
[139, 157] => -0.02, 33.1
